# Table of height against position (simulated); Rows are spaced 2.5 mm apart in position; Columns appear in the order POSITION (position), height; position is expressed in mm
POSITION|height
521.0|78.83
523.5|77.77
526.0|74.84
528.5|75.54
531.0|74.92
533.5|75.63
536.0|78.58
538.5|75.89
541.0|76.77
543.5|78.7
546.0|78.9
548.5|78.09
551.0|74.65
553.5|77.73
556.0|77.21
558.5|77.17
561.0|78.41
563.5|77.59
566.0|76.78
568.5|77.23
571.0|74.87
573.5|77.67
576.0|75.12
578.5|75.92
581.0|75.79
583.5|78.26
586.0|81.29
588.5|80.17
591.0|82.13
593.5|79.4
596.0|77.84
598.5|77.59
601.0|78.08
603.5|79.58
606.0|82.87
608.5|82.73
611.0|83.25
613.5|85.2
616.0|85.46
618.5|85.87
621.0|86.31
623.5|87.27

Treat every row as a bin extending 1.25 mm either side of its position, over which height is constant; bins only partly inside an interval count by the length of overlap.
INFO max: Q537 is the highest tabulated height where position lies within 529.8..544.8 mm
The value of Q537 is 78.7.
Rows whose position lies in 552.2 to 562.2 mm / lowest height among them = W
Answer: 77.17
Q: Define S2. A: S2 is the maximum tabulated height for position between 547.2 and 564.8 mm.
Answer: 78.41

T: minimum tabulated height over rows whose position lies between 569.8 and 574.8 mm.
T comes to 74.87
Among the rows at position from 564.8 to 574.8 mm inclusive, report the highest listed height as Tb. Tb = 77.67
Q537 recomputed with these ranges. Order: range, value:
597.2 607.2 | 82.87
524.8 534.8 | 75.63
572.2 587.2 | 81.29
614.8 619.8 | 85.87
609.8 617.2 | 85.46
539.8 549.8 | 78.9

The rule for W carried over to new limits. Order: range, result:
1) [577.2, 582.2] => 75.79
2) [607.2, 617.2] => 82.73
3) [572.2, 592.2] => 75.12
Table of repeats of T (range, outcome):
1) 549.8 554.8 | 74.65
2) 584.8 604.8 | 77.59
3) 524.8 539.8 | 74.84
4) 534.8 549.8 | 75.89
